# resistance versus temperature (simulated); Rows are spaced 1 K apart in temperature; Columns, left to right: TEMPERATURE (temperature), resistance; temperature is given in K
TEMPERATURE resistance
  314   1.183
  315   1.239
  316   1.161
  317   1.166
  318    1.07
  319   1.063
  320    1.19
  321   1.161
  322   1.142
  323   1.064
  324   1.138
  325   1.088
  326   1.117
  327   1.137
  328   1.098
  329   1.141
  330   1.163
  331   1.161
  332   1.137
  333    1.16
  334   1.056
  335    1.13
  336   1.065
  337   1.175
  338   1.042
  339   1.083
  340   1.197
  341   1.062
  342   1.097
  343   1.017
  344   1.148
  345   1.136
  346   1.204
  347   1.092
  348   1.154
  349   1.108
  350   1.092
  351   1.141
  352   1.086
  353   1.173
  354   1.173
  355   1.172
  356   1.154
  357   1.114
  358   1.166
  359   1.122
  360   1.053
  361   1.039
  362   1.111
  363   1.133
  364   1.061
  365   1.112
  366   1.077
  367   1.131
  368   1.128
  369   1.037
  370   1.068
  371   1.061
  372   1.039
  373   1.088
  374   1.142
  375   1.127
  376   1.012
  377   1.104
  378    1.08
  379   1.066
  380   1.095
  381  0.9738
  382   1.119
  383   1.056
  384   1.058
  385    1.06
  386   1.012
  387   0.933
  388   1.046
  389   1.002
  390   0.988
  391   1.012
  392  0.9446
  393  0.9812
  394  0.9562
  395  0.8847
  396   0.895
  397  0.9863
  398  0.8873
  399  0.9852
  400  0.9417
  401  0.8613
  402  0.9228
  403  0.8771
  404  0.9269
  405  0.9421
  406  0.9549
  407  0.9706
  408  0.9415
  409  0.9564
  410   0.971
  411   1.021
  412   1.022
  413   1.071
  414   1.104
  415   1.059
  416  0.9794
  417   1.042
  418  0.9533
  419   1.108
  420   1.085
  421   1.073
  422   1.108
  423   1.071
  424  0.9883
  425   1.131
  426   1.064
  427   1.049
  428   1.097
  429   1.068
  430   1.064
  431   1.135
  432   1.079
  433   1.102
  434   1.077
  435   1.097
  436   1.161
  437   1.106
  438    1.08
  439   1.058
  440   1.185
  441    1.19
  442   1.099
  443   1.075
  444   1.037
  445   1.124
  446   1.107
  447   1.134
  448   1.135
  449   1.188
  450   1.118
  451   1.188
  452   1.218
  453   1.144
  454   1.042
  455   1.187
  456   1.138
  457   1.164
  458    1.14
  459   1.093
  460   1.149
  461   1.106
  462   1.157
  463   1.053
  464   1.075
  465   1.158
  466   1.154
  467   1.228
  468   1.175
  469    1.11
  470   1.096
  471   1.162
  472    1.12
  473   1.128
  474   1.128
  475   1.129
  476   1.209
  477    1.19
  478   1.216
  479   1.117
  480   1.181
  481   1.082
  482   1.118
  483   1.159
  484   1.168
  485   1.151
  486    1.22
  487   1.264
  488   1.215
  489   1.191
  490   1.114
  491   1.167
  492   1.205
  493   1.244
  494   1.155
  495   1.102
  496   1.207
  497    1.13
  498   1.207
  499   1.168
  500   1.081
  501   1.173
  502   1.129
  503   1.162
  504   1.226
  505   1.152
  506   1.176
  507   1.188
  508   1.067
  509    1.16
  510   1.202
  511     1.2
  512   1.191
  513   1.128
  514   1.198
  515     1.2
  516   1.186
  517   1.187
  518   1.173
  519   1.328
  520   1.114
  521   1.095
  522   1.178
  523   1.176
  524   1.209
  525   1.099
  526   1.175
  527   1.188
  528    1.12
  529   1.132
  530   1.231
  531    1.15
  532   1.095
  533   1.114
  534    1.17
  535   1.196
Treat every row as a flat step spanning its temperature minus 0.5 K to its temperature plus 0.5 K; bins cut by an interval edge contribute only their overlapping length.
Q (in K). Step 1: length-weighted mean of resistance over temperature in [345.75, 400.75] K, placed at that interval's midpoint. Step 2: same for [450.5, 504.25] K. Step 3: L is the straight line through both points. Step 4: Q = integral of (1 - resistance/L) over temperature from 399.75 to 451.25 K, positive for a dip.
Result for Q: 2.47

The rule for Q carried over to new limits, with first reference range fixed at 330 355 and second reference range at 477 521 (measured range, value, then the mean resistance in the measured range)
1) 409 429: 1.7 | 1.05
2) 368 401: 3.4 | 1.02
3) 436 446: 0.4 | 1.11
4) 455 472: 0.4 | 1.14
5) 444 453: 0.1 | 1.14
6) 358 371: 0.4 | 1.09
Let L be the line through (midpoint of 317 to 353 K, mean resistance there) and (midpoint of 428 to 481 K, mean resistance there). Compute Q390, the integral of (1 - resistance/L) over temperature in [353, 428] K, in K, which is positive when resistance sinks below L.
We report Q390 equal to 5.8 K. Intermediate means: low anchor 1.12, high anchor 1.13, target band 1.04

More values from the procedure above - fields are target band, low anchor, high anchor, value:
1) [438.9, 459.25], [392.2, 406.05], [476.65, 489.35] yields -1.11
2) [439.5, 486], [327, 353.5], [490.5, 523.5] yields 0.69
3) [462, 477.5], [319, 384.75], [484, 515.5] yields 0.25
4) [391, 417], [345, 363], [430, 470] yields 3.75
